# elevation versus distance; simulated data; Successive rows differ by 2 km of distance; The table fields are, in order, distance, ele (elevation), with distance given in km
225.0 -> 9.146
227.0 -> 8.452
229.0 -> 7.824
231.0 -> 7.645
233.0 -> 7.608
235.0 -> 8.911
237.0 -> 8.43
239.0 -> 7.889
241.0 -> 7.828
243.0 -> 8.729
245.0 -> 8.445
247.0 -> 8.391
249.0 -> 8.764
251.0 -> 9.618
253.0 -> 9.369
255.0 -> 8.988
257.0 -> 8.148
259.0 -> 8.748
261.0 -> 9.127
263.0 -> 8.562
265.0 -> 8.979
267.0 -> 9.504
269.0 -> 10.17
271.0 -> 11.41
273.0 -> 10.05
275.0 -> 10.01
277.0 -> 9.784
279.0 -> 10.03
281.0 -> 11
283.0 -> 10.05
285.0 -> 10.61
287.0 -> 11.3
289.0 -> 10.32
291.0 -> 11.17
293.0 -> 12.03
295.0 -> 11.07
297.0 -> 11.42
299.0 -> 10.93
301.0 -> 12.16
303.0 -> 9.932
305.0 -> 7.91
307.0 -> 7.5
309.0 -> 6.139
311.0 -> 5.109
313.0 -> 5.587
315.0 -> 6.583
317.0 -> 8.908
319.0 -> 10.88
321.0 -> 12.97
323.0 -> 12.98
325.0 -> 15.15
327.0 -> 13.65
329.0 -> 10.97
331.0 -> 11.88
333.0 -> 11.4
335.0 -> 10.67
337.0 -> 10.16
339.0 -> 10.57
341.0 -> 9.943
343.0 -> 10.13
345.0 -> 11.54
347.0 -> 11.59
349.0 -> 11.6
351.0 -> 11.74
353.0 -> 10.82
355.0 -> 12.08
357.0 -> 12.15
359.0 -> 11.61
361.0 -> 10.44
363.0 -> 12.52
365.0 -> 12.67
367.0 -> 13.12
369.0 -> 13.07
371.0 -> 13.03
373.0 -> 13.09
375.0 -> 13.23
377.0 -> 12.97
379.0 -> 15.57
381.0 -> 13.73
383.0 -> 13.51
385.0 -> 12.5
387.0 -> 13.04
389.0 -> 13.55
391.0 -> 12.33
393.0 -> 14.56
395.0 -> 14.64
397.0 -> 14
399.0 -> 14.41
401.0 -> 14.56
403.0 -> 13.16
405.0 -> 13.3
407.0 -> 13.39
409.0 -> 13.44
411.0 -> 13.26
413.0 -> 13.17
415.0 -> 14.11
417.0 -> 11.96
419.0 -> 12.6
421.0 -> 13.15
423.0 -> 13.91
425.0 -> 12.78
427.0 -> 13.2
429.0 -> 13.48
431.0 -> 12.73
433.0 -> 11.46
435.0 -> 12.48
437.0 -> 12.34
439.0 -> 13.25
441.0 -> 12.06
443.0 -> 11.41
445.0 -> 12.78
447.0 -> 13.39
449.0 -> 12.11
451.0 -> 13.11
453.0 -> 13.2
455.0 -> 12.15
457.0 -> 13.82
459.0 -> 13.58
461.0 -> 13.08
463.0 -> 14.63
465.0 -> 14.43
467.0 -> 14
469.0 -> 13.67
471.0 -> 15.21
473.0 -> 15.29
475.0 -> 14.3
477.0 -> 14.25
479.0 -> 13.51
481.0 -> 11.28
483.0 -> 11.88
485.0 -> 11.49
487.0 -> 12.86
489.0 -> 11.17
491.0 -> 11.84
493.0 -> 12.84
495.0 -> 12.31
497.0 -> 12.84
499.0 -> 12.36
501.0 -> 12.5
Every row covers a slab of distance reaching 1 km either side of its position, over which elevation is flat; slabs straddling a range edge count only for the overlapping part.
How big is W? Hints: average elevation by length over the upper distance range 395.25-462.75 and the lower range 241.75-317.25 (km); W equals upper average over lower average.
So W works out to 1.4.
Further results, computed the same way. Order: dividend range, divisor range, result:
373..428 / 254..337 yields 1.34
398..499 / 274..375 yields 1.20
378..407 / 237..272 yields 1.54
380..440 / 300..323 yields 1.52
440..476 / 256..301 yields 1.31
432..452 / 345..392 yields 0.99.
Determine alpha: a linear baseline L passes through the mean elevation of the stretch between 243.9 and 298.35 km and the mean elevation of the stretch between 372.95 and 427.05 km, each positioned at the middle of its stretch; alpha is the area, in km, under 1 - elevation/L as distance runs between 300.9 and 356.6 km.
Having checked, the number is 5.6 km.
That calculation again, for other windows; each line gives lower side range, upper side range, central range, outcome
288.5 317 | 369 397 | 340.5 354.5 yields 0.5 km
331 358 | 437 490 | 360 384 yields -3.1 km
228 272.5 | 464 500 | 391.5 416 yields -4.6 km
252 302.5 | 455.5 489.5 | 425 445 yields 0.5 km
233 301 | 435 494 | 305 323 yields 3.9 km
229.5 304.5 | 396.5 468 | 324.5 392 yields -3.7 km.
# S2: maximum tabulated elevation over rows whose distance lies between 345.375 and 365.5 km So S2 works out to 12.67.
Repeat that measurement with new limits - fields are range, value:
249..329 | 15.15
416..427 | 13.91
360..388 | 15.57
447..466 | 14.63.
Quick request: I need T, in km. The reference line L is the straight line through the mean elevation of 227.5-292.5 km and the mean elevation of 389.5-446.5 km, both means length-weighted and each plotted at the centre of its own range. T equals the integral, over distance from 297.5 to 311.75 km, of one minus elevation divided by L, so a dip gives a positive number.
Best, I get 2.3 km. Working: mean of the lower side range 9.31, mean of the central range 8.69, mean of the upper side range 13.1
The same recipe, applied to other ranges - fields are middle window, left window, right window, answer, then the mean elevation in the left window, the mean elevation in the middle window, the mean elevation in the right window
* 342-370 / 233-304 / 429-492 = -1.4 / 9.74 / 11.8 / 13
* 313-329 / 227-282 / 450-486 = -1.1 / 9.02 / 11.2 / 13.5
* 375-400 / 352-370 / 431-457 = -3.1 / 12.1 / 13.7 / 12.5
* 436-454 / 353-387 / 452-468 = 1.1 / 12.8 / 12.6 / 13.6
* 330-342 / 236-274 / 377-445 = 0.5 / 9.01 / 10.8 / 13.2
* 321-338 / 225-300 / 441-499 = -2.4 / 9.49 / 12.2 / 13.1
